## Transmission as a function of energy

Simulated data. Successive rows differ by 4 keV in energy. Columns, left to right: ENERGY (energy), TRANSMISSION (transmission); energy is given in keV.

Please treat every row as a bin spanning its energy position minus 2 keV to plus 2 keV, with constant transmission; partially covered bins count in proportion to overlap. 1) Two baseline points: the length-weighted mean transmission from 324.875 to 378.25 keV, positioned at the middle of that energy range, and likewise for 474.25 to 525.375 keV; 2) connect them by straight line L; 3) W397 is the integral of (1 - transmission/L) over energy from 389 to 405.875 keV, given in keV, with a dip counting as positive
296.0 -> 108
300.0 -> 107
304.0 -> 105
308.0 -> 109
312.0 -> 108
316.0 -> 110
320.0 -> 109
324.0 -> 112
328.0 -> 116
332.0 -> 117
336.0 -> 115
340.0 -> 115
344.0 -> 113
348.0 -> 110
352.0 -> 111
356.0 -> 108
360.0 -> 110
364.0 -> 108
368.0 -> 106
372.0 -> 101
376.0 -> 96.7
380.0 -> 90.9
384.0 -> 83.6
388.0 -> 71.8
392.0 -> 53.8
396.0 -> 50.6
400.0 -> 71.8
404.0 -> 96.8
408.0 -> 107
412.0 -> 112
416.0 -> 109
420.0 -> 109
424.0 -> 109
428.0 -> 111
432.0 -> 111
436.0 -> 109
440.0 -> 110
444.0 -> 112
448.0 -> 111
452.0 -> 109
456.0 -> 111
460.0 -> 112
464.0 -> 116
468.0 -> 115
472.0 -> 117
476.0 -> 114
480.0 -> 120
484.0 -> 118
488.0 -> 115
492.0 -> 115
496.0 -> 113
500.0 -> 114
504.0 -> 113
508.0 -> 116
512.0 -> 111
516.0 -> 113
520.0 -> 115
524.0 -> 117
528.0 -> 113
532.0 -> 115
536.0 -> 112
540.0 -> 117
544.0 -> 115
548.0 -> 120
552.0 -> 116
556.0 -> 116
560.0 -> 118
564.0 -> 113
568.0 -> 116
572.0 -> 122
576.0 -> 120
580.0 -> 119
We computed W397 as 6.53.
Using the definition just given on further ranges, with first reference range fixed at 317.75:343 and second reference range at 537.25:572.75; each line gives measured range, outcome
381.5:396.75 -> 6.34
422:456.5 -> 1.49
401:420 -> 1.69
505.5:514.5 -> 0.21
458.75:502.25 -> 0.14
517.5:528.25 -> 0.10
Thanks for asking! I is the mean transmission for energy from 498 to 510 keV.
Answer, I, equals 114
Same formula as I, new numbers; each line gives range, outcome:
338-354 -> 112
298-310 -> 107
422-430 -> 110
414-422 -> 109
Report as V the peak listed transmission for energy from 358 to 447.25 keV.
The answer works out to 112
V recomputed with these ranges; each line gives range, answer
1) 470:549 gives 120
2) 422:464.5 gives 116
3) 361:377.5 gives 108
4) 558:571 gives 118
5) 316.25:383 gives 117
